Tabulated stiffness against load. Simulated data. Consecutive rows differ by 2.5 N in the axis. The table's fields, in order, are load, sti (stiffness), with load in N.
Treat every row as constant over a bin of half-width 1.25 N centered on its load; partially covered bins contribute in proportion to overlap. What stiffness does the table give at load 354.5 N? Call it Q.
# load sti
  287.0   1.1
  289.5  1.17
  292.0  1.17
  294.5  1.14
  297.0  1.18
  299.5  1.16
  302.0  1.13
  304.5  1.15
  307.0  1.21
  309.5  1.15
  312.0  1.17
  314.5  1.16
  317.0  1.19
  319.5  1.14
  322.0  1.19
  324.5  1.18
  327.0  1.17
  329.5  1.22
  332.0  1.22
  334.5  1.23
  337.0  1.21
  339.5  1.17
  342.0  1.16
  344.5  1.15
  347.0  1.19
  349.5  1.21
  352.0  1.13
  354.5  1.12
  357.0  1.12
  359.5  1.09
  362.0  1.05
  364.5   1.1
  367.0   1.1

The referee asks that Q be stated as 1.12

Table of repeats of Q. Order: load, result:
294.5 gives 1.14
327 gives 1.17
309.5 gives 1.15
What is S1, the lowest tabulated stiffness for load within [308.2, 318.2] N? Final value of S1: 1.15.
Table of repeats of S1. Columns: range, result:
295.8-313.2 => 1.13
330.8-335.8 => 1.22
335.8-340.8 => 1.17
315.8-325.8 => 1.14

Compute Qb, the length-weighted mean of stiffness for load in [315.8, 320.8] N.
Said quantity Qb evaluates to 1.16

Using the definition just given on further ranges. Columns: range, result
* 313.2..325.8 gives 1.17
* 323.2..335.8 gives 1.2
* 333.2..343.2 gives 1.19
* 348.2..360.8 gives 1.13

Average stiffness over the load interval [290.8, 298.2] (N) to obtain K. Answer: 1.16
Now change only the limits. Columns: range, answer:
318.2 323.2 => 1.16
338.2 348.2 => 1.17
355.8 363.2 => 1.09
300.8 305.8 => 1.14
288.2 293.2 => 1.17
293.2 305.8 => 1.15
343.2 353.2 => 1.17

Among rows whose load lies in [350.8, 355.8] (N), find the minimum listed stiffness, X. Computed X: 1.12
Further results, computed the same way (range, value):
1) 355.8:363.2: 1.05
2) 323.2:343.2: 1.16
